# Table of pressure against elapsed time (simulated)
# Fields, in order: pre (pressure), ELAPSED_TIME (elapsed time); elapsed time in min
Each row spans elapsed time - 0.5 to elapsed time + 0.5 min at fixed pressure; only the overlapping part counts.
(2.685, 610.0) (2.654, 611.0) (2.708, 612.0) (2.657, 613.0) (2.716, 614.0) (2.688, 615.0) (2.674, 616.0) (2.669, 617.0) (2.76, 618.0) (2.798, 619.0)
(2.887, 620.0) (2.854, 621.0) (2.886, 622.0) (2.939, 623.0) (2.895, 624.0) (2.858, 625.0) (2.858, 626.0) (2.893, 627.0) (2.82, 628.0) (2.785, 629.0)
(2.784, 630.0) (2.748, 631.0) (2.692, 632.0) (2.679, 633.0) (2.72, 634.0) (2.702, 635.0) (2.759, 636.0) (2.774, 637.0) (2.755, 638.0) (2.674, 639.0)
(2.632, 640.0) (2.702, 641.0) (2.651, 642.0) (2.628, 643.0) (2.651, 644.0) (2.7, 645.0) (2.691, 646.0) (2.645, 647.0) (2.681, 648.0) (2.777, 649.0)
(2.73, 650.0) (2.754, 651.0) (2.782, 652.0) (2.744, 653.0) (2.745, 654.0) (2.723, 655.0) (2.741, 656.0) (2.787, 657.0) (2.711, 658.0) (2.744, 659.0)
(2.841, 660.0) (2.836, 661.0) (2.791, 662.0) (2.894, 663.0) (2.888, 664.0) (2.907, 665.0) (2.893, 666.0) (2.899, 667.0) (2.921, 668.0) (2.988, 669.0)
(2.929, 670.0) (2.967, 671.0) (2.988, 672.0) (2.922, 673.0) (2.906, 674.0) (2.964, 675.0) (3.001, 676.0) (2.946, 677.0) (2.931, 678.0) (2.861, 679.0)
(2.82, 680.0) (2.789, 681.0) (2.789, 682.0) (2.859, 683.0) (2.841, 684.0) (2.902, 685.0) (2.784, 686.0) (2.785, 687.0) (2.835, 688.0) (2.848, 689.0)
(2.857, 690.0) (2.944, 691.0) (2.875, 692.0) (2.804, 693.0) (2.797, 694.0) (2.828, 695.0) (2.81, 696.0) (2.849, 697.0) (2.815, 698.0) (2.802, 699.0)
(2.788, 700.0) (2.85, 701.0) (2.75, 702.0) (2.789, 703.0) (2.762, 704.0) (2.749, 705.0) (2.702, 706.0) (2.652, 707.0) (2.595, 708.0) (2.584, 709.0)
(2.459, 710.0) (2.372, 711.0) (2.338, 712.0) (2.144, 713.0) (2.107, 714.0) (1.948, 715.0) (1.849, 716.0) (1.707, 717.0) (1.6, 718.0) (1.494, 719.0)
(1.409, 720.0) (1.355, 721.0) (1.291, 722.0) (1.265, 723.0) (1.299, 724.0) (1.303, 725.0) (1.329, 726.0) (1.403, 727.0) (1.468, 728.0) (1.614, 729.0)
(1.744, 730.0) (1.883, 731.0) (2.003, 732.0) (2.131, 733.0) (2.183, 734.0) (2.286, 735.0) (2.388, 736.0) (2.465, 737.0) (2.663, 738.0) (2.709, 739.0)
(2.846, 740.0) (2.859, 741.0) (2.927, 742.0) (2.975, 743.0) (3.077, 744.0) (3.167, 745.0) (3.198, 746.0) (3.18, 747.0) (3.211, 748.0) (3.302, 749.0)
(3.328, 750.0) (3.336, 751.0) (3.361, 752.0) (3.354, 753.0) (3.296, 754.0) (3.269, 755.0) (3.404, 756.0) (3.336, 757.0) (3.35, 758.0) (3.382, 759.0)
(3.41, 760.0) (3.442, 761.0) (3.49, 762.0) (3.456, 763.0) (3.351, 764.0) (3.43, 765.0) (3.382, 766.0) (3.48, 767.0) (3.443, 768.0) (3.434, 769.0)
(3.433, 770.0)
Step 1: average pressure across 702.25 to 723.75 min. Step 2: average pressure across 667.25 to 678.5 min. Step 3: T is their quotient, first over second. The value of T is 0.71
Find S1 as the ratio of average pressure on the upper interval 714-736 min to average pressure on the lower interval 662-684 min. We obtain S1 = 0.6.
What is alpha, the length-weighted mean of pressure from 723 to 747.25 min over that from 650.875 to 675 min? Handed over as 0.8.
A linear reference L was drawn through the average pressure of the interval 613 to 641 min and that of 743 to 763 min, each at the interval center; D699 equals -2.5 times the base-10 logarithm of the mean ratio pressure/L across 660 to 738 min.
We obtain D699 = 0.23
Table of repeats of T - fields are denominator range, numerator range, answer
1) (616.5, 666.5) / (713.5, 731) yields 0.56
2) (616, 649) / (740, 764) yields 1.18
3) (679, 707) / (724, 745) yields 0.79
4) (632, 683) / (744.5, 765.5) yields 1.19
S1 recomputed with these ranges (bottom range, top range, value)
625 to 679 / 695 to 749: 0.83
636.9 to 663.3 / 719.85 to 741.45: 0.70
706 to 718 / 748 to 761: 1.49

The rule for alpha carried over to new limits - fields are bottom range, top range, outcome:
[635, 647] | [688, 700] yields 1.05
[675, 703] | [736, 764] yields 1.11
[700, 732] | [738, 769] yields 1.62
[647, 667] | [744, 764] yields 1.19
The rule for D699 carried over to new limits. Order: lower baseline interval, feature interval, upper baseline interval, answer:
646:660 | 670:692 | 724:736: -0.21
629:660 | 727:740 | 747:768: 0.45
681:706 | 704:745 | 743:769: 0.40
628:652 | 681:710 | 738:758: 0.06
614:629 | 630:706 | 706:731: -0.21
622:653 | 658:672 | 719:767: -0.06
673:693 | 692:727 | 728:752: 0.24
